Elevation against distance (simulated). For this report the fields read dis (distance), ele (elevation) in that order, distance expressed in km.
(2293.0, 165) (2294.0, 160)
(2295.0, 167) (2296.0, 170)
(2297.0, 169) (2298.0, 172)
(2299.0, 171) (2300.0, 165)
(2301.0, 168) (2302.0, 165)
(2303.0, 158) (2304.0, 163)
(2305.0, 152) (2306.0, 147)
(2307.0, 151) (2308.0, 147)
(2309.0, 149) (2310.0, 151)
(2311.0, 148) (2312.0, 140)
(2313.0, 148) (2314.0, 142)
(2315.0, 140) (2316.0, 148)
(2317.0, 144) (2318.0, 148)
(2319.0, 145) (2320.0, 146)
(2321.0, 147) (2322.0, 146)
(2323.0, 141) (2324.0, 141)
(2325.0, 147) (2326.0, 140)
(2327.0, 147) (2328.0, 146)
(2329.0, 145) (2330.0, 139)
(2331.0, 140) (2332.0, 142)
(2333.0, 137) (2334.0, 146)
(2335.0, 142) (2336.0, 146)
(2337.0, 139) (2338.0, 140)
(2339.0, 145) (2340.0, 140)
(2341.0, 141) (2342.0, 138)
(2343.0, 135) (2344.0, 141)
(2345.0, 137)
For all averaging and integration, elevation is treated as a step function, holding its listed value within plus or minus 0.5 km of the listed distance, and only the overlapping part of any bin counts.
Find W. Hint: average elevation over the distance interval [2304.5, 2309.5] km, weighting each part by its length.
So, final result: 149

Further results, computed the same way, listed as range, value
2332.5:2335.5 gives 142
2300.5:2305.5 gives 161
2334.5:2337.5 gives 142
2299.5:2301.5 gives 166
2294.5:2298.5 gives 170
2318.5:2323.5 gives 145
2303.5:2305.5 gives 158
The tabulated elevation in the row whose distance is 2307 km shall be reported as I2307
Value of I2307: 151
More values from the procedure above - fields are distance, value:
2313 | 148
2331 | 140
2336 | 146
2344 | 141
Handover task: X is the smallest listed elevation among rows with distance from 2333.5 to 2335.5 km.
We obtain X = 142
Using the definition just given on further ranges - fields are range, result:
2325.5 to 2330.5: 139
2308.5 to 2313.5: 140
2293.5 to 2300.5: 160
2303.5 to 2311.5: 147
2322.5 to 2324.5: 141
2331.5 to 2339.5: 137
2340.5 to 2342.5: 138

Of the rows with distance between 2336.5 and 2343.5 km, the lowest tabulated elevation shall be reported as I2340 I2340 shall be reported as 135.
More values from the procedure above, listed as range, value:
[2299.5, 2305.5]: 152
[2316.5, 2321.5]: 144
